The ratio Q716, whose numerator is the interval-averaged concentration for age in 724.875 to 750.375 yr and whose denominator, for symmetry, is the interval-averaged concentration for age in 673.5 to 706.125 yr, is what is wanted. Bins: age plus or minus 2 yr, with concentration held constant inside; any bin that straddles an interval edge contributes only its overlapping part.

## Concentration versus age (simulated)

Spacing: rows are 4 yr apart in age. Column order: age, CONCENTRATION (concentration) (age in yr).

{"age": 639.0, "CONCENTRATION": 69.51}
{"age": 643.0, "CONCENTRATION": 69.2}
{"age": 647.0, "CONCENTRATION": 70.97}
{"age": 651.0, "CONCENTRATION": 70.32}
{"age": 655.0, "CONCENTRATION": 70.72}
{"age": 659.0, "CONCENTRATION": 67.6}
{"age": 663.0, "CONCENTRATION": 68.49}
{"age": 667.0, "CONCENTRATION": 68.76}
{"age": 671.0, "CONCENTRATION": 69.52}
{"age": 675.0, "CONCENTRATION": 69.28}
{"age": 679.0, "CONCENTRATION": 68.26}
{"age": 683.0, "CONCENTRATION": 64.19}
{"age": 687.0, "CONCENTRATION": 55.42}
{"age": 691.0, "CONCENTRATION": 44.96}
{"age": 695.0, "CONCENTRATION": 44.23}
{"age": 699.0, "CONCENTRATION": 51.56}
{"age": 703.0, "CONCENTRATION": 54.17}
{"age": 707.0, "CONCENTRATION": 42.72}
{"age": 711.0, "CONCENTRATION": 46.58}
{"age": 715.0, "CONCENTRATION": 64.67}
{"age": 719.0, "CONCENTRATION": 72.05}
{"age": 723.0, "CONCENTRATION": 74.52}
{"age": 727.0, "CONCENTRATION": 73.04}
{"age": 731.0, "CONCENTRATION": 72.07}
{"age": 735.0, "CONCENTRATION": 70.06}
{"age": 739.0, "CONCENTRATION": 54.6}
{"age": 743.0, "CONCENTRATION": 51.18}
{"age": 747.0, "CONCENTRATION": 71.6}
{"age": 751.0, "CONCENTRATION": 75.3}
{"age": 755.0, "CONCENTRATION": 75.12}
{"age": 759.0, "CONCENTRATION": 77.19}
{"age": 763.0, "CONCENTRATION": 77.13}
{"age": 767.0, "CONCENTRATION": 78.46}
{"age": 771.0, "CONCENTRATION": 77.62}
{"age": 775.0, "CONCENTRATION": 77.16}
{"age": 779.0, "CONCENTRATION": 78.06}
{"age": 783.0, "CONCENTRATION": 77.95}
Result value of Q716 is 1.2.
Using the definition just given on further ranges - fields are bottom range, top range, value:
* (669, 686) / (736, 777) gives 1.07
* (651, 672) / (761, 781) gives 1.12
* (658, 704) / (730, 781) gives 1.19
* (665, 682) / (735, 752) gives 0.92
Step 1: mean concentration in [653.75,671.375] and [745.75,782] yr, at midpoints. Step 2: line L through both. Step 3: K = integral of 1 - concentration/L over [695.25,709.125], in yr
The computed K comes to 4.5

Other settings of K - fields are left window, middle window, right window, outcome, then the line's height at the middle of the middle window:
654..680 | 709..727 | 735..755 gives 0.3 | 66.4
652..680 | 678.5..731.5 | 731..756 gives 7.1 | 67.7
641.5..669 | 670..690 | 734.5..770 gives 1.6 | 69.7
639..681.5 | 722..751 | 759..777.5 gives 3.1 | 75.1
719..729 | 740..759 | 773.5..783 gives 1.8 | 75.4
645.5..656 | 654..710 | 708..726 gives 6.7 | 67.4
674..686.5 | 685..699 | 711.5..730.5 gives 3.8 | 66.7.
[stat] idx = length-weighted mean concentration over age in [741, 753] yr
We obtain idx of 66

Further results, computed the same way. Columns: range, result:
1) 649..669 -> 69.2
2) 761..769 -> 77.8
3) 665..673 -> 69.1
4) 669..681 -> 69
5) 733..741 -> 62.3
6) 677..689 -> 62.6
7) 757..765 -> 77.2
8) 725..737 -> 71.7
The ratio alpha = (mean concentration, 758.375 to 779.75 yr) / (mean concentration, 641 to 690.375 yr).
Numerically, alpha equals 1.16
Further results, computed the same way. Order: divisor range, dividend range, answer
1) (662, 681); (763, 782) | 1.13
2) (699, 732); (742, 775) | 1.20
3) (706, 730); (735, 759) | 1.05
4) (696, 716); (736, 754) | 1.26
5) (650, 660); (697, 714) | 0.71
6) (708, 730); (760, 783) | 1.19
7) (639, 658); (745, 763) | 1.07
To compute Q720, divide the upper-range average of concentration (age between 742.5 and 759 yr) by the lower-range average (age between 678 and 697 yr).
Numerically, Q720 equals 1.30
